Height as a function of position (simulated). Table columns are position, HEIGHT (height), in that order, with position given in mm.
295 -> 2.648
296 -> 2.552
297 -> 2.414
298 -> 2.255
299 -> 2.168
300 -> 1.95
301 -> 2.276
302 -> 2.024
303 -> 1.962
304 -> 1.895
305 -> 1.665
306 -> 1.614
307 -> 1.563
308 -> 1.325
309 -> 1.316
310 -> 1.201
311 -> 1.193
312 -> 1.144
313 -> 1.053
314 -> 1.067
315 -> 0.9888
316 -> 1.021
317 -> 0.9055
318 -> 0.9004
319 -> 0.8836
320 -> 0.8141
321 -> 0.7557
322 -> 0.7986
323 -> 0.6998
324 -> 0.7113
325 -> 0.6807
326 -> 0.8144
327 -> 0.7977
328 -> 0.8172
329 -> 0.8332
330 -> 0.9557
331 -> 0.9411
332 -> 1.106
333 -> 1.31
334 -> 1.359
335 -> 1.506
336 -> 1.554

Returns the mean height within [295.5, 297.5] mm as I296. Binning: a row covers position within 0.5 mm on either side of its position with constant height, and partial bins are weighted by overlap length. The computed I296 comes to 2.48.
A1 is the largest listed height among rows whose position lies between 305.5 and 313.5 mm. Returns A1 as 1.614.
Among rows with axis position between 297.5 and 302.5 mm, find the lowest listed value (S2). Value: 1.95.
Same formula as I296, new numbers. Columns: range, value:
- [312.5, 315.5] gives 1.04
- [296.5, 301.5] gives 2.21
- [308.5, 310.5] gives 1.26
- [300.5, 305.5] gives 1.96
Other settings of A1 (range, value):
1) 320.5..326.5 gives 0.8144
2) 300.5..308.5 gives 2.276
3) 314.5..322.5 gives 1.021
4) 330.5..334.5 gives 1.359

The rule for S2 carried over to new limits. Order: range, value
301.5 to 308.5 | 1.325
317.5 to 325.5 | 0.6807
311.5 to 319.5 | 0.8836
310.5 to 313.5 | 1.053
